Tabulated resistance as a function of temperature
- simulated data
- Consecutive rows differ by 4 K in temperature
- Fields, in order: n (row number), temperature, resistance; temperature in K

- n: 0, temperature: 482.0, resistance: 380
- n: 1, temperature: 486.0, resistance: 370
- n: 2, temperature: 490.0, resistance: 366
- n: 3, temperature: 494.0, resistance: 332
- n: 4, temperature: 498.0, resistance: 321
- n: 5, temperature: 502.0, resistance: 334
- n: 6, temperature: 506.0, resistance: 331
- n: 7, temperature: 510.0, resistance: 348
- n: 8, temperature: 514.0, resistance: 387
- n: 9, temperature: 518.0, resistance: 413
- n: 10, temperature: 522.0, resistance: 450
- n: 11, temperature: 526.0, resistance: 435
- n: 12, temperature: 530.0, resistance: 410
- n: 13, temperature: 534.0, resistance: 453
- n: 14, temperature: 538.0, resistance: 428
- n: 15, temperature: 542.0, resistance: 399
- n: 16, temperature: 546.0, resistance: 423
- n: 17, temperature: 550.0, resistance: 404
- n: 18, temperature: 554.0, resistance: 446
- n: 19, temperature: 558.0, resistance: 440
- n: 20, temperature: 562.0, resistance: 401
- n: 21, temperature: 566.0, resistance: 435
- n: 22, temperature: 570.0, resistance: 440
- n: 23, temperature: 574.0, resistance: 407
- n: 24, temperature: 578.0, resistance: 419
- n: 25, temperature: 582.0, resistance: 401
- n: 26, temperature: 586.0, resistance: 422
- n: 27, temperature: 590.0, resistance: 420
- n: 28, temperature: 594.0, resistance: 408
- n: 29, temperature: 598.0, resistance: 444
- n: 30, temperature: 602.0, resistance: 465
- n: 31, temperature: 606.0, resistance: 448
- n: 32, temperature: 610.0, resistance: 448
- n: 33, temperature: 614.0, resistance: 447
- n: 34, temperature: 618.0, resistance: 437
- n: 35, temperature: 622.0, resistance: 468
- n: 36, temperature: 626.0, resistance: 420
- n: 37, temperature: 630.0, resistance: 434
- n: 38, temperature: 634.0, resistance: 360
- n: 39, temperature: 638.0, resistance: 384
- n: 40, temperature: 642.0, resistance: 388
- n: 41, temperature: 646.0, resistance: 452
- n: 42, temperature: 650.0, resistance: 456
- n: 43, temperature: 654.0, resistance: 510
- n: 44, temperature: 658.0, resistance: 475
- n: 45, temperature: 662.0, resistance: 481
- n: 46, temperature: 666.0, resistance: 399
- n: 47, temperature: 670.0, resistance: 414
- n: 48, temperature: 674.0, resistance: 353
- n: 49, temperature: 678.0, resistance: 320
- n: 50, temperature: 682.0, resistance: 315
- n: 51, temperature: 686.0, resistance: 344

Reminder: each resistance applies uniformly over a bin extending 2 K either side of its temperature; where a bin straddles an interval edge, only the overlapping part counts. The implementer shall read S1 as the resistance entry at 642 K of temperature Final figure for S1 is 388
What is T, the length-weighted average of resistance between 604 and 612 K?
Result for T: 448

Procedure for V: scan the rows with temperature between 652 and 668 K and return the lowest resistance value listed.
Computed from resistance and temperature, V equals 399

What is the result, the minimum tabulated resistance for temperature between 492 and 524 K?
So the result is 321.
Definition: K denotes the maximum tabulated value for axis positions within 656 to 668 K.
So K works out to 481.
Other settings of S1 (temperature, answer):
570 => 440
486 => 370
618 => 437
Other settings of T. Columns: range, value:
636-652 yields 420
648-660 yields 480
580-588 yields 412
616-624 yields 452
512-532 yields 419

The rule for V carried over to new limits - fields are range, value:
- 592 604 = 408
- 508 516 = 348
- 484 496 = 332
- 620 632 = 420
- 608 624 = 437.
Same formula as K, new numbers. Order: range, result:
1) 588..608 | 465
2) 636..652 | 456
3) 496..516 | 387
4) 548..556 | 446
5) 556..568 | 440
